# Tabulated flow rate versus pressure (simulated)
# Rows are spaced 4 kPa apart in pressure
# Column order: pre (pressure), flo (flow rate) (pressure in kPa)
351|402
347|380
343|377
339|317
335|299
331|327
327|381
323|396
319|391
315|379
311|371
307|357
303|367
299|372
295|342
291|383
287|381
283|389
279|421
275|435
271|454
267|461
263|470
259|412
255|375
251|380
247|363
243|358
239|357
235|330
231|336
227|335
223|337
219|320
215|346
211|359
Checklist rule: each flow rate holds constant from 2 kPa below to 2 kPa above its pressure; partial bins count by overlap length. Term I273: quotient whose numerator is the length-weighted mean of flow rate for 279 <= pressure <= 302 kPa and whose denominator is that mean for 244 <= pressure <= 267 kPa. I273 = 0.94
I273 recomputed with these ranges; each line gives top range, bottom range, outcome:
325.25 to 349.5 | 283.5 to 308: 0.94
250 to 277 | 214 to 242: 1.27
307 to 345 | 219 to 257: 1.03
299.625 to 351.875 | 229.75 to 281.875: 0.92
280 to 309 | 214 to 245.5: 1.09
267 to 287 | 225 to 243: 1.24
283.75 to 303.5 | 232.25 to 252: 1.04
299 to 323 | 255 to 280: 0.86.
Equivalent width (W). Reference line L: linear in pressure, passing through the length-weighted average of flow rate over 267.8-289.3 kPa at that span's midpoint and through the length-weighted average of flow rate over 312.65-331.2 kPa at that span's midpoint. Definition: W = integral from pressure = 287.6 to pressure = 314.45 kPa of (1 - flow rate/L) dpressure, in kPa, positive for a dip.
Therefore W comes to 2.1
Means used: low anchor 418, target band 367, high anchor 379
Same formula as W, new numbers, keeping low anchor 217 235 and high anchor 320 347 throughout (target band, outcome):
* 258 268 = -3.3 kPa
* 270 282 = -3.1 kPa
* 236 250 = -1.0 kPa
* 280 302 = -1.9 kPa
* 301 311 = -0.5 kPa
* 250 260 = -1.5 kPa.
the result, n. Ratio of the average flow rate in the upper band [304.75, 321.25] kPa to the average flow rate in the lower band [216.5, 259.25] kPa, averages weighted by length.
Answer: 1.06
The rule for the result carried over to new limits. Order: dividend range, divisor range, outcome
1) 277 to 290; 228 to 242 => 1.16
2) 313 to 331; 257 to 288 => 0.89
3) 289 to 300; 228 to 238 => 1.09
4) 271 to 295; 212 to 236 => 1.20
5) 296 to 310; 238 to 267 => 0.92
